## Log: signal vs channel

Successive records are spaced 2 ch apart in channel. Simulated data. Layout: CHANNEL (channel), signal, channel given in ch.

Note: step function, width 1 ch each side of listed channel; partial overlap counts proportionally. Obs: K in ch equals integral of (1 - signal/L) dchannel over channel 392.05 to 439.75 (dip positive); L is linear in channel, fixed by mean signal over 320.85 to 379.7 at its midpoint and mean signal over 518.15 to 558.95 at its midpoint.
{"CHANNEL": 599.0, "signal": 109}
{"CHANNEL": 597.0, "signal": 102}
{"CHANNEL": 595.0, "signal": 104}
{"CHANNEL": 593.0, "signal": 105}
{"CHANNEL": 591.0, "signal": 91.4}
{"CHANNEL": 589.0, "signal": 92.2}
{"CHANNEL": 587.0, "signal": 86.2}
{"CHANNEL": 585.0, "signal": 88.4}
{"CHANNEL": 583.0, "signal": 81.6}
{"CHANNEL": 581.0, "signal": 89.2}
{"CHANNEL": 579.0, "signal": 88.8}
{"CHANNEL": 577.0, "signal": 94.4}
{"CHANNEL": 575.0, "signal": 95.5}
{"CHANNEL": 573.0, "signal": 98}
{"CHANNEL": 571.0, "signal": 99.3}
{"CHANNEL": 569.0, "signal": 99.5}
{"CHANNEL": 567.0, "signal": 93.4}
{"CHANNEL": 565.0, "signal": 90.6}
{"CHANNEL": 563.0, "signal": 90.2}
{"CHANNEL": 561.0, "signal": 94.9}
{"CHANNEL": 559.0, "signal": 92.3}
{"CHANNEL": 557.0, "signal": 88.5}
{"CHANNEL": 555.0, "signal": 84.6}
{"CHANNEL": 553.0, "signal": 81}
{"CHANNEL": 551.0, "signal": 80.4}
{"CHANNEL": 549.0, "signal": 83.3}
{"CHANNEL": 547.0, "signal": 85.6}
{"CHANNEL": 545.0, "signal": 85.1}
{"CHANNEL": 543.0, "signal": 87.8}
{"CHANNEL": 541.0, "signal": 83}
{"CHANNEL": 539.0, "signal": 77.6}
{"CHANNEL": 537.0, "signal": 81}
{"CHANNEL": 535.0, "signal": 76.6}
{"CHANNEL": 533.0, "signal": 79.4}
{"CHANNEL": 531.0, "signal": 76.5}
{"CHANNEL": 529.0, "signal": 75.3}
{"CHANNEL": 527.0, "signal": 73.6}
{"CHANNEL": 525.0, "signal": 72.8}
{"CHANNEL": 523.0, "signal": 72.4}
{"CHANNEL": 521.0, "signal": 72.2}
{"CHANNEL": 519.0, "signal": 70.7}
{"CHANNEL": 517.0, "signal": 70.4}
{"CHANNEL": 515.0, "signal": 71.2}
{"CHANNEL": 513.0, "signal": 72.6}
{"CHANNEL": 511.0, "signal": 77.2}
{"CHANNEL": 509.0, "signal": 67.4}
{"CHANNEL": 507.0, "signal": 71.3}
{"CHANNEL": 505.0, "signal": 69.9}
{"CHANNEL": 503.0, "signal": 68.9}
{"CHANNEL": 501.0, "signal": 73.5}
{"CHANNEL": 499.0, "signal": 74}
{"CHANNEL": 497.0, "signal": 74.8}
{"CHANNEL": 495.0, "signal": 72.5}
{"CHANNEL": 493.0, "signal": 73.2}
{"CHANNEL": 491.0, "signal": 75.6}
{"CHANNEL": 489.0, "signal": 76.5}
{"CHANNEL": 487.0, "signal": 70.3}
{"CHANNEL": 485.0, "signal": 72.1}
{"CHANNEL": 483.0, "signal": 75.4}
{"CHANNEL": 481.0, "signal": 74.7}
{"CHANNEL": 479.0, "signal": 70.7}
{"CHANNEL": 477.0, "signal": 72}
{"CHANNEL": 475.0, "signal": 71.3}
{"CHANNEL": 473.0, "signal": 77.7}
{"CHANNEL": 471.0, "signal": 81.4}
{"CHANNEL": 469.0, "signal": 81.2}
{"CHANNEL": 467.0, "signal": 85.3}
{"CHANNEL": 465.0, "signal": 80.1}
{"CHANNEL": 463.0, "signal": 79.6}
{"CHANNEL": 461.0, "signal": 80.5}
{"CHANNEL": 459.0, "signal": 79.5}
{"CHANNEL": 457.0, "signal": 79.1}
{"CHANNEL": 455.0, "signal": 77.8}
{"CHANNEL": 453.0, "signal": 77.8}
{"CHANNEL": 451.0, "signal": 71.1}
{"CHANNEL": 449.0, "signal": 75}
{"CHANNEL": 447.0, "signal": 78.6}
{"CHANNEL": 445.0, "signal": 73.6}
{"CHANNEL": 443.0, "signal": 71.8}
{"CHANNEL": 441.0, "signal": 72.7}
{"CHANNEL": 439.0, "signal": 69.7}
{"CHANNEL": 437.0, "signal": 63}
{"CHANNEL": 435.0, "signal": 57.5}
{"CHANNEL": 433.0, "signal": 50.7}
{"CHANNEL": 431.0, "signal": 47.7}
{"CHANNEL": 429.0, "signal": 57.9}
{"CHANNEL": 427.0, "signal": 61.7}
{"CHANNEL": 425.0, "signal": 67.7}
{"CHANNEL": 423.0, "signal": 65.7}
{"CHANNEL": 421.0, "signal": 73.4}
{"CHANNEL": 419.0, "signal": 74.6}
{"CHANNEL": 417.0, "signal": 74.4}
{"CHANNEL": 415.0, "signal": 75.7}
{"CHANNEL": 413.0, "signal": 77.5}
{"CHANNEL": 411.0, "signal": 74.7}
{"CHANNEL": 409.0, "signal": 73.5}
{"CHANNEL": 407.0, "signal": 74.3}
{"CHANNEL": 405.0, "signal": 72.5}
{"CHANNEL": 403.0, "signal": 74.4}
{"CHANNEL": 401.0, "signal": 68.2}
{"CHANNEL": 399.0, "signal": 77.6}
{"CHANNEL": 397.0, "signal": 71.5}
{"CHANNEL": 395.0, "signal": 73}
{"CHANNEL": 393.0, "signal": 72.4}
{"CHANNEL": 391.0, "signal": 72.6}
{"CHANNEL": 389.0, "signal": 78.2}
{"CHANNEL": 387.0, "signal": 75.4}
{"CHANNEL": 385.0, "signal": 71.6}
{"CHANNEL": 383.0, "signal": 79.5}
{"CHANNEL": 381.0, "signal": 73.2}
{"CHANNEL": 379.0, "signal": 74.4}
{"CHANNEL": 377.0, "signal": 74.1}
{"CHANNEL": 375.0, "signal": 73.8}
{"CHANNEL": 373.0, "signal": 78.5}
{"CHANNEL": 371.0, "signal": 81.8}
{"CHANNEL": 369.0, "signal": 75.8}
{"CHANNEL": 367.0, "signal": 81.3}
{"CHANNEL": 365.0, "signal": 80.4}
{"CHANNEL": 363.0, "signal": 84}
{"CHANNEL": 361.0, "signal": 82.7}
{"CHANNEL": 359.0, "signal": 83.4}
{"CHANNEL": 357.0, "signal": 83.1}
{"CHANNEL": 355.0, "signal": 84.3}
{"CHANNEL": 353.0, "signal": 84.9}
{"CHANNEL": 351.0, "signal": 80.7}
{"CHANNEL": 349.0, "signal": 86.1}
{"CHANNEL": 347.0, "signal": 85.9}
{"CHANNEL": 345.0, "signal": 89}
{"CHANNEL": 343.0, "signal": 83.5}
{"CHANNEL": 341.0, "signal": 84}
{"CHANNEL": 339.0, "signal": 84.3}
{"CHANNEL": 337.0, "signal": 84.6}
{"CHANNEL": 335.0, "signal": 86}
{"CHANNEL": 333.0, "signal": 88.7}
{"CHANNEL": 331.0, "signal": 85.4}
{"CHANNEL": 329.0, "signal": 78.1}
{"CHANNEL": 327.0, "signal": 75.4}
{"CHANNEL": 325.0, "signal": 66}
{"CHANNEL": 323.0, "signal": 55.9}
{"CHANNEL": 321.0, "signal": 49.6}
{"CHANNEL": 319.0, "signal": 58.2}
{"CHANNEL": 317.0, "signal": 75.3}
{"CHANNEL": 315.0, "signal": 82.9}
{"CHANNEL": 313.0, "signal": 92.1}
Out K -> 6.7 ch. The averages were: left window 80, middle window 68.7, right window 79.7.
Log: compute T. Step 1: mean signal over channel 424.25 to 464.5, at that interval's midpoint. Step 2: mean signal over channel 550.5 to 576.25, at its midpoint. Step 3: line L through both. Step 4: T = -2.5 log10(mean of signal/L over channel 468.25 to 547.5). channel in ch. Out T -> 0.09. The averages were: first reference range 69.8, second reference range 91.6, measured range 75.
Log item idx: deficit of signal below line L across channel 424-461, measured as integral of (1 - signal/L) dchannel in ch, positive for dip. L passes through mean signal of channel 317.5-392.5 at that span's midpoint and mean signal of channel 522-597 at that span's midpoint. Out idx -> 6.0 ch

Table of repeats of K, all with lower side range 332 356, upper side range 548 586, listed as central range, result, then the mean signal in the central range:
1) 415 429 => 2.86 ch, 69.2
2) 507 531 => 4.48 ch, 72.5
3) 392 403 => 1.74 ch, 72.7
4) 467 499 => 4.84 ch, 74.9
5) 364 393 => 3.24 ch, 76.3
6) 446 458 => 1.51 ch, 76.6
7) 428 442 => 4.39 ch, 59.9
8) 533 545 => 1.10 ch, 81.4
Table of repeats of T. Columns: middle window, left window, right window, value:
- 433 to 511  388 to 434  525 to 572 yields 0.04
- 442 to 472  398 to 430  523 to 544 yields -0.06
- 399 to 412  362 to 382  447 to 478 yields 0.07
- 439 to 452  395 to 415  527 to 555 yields 0.04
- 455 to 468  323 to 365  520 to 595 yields 0.05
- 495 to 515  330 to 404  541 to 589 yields 0.20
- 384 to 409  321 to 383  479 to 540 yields 0.07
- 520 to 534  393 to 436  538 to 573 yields 0.13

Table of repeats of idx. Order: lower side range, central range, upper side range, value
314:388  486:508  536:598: 3.5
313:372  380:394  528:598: 1.2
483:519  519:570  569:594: 0.4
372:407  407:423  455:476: 0.4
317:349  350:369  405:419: -1.5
